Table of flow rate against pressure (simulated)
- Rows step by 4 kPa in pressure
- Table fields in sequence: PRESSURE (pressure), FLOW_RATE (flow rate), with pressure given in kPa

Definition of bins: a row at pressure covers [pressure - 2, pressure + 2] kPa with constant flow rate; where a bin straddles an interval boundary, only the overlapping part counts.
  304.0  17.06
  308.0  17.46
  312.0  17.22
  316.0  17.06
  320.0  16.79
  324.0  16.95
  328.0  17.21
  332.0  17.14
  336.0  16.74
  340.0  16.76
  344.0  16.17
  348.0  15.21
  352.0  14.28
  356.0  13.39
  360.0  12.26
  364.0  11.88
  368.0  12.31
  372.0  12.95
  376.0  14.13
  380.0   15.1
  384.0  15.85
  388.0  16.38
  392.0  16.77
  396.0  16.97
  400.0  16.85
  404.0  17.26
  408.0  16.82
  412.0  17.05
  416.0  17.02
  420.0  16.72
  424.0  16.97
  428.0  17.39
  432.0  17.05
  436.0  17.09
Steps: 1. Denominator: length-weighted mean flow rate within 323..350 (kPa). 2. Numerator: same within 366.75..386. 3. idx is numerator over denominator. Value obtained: 0.9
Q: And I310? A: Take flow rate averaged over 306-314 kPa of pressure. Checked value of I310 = 17.3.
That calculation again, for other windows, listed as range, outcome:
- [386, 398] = 16.7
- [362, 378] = 12.8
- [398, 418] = 17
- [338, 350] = 16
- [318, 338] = 17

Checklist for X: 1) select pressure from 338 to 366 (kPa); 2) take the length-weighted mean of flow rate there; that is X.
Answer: 14.3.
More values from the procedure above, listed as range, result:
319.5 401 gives 15.3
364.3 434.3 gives 16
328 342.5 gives 16.9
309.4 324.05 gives 17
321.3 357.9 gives 16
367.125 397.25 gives 15.1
